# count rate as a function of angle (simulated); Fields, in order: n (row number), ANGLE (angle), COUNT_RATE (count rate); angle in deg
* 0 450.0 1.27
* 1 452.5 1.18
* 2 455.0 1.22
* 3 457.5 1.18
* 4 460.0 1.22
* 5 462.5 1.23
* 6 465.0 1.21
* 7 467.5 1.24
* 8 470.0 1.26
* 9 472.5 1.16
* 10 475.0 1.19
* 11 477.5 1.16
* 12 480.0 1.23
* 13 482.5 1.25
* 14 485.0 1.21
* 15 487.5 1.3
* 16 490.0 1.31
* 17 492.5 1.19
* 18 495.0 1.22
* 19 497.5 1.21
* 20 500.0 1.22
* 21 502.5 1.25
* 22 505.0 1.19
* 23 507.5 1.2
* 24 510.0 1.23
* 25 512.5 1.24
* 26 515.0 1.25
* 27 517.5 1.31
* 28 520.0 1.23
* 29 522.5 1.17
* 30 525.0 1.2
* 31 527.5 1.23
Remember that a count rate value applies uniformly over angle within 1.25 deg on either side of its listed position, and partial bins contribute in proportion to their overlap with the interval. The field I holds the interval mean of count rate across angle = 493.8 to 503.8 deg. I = 1.22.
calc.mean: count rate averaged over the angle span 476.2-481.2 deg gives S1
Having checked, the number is 1.19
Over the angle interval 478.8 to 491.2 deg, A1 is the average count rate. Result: 1.26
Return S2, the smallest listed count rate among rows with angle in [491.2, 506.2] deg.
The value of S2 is 1.19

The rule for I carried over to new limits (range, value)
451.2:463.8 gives 1.21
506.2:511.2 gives 1.21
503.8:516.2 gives 1.22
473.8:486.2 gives 1.21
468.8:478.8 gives 1.19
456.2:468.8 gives 1.22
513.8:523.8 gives 1.24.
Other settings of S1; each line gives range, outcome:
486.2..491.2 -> 1.3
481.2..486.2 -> 1.23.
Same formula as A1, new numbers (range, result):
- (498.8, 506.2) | 1.22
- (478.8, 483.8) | 1.24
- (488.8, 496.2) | 1.24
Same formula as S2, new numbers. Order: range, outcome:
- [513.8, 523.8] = 1.17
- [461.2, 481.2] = 1.16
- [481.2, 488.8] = 1.21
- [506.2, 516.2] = 1.2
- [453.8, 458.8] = 1.18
